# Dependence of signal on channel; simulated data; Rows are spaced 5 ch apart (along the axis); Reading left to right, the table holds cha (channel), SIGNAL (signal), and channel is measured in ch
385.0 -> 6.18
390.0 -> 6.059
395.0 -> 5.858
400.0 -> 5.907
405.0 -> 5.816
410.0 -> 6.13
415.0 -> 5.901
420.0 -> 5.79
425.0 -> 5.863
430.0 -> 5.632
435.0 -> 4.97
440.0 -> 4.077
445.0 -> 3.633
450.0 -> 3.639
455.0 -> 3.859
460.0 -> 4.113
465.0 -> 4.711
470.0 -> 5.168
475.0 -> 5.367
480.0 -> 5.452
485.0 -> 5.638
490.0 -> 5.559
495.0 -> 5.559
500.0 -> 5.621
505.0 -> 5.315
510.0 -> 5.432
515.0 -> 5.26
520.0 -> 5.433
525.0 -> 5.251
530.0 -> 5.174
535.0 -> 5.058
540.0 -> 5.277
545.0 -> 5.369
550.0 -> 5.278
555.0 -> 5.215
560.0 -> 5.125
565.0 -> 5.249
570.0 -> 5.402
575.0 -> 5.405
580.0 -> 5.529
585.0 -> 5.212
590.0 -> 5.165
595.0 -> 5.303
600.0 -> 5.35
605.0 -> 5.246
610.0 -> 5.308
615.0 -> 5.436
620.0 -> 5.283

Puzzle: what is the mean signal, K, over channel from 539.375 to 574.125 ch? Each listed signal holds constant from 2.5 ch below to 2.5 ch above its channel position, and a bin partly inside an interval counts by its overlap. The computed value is 5.28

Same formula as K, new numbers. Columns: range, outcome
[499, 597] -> 5.3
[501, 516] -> 5.37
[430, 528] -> 4.97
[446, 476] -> 4.39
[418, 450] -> 4.88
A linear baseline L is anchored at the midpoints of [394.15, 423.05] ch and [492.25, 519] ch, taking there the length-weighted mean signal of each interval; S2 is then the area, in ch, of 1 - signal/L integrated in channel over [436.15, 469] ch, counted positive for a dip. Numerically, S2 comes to 9.2 ch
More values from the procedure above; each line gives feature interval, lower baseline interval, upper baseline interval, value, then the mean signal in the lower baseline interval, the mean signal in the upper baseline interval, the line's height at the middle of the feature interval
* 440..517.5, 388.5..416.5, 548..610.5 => 9.9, 5.94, 5.29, 5.66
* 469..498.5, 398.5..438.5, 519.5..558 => -0.1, 5.71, 5.25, 5.46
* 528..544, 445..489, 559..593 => -0.3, 4.71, 5.31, 5.09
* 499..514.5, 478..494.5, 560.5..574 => 0.2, 5.55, 5.3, 5.49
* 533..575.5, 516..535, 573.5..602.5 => 0.2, 5.25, 5.32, 5.29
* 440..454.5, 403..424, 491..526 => 5.0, 5.91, 5.42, 5.74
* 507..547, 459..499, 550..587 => 0.0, 5.25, 5.3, 5.28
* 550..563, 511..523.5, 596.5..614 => 0.3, 5.35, 5.31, 5.33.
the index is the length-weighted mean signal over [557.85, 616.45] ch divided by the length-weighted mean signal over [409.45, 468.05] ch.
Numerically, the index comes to 1.10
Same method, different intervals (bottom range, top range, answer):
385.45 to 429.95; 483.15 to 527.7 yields 0.92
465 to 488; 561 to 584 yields 1.01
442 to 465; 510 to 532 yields 1.35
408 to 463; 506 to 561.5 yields 1.08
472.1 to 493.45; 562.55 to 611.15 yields 0.97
